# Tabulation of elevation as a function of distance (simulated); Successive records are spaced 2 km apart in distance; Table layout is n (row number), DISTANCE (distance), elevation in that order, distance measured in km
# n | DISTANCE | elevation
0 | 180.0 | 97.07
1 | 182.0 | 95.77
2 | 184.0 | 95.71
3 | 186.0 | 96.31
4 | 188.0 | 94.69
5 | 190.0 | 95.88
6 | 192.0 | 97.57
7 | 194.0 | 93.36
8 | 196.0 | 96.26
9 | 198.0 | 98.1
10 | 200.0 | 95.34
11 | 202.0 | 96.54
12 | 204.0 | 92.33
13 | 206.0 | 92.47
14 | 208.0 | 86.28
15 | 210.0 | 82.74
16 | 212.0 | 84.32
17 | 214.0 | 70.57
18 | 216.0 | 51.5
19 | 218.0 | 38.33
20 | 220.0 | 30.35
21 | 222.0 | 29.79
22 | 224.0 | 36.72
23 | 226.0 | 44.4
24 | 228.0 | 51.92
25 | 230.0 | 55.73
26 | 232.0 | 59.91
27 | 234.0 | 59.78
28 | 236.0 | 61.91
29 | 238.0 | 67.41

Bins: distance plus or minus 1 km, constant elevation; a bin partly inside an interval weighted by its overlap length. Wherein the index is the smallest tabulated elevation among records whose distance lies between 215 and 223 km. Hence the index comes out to 29.79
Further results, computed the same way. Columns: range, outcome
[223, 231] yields 36.72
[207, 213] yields 82.74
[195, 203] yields 95.34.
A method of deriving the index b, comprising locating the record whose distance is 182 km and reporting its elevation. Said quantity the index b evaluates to 95.77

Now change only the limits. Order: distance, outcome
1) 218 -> 38.33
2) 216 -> 51.5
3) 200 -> 95.34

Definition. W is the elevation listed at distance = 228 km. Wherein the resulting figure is 51.92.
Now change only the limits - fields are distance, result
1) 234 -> 59.78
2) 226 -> 44.4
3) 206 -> 92.47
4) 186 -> 96.31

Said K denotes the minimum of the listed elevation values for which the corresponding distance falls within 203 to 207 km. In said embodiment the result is 92.33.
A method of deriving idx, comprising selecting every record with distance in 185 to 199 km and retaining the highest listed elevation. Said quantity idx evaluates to 98.1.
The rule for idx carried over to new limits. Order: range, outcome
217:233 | 59.91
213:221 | 70.57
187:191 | 95.88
